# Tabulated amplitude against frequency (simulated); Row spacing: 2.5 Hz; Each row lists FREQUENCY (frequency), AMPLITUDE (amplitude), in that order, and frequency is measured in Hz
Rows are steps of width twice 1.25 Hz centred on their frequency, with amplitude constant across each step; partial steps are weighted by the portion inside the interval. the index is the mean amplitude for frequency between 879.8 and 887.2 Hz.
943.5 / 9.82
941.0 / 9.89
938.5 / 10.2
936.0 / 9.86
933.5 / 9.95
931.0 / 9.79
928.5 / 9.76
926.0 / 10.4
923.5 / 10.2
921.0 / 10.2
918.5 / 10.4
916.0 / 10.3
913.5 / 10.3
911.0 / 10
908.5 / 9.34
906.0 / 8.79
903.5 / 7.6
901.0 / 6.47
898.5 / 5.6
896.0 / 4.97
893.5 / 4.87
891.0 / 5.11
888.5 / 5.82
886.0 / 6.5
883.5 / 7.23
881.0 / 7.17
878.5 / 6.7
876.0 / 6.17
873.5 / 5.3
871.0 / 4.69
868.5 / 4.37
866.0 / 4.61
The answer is 6.97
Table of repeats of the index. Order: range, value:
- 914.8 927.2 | 10.3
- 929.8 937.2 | 9.87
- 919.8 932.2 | 10.1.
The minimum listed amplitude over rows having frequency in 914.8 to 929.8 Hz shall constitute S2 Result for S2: 9.76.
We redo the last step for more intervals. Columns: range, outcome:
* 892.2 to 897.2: 4.87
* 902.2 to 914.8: 7.6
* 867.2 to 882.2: 4.37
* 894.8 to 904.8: 4.97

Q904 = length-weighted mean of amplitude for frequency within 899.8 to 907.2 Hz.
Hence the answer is 7.62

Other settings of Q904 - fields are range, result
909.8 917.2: 10.2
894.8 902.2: 5.68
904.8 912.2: 9.38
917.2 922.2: 10.3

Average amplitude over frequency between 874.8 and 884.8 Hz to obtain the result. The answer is 6.82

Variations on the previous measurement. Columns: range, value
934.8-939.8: 10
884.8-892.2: 5.81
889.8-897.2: 4.98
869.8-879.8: 5.73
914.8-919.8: 10.3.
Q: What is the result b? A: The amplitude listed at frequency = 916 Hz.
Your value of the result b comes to 10.3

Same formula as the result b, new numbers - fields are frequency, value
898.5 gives 5.6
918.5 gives 10.4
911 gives 10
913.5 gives 10.3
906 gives 8.79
